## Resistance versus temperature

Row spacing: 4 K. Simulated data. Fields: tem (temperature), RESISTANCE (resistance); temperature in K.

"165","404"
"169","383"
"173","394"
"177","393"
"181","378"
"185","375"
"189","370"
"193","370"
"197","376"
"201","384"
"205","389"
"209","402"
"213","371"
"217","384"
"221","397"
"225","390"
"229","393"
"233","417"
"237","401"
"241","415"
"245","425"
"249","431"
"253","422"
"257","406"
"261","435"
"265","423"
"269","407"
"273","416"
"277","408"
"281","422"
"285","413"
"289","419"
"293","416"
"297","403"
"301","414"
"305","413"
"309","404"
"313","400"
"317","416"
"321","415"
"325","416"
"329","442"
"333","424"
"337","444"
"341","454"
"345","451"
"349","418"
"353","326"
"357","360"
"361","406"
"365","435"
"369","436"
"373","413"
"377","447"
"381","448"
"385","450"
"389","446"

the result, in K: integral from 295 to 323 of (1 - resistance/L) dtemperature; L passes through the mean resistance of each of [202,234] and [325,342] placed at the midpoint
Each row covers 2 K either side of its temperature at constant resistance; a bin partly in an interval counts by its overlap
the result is 1.20 K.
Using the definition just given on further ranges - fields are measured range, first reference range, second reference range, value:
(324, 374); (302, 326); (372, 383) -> 0.95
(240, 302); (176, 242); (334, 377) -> -2.70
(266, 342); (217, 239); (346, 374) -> -3.48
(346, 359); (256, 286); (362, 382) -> 1.69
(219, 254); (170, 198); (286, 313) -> -1.41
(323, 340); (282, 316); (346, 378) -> -1.04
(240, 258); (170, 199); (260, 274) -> -0.44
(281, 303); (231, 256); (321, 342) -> 0.65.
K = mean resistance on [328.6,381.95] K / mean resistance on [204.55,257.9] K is 1.04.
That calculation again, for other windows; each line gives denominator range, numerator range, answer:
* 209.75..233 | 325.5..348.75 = 1.13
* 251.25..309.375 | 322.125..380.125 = 1.01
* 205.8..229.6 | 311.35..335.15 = 1.08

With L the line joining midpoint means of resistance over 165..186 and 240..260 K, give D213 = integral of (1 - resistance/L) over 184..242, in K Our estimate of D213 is 2.2 K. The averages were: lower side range 387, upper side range 421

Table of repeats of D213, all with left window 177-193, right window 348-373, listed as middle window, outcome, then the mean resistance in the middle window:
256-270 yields -1.2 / 419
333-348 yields -1.9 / 444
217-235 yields -0.8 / 398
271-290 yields -1.4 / 415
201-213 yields -0.3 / 390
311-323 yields -0.6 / 410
